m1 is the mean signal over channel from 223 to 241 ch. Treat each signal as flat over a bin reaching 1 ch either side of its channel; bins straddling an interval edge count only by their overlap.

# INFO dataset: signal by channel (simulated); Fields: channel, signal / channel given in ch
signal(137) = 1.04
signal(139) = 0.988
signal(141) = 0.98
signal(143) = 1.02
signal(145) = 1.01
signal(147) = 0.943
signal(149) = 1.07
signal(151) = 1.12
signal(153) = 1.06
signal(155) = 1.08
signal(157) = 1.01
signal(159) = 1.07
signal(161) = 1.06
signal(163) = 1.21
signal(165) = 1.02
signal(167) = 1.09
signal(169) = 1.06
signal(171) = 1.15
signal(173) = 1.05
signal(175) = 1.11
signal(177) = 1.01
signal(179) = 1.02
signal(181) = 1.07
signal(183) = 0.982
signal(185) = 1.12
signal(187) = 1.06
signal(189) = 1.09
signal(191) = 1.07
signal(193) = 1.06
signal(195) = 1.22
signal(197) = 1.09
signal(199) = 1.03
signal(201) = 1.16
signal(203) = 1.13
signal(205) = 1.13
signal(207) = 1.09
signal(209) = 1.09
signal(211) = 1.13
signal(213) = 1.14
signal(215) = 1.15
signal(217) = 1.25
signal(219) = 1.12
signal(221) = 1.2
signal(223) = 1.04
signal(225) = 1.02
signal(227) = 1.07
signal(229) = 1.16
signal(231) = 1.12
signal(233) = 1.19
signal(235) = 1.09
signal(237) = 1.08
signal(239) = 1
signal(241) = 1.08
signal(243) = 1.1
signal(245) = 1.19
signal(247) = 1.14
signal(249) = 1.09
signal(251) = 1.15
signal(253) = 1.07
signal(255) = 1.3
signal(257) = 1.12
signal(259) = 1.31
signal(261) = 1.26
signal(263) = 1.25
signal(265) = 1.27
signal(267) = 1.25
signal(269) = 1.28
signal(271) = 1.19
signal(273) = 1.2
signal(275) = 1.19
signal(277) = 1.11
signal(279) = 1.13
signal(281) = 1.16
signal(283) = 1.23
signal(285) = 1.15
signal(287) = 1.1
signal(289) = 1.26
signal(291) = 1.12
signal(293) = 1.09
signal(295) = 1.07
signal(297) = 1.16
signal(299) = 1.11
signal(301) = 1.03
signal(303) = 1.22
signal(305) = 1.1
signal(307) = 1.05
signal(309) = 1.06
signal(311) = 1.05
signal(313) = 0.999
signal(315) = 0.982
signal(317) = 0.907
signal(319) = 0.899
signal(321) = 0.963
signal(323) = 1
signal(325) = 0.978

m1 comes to 1.09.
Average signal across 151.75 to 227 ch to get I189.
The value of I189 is 1.09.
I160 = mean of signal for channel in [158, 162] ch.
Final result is 1.06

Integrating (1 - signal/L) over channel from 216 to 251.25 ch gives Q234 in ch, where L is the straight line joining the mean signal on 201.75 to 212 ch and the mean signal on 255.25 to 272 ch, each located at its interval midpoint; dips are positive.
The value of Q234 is 1.8 ch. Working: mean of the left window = 1.12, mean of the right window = 1.24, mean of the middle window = 1.12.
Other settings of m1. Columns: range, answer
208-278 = 1.15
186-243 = 1.11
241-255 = 1.13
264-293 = 1.19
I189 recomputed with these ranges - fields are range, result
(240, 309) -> 1.16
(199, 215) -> 1.12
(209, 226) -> 1.13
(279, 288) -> 1.16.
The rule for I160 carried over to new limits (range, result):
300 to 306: 1.12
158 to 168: 1.09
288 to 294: 1.16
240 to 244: 1.09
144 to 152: 1.04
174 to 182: 1.05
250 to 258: 1.16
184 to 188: 1.09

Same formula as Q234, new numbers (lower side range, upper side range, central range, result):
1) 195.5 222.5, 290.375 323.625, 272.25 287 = -1.26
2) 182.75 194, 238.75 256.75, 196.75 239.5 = -0.60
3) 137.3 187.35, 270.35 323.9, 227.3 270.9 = -3.48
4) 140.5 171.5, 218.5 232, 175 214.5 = -0.22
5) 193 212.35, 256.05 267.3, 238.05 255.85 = 1.30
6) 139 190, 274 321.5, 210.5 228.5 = -0.91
